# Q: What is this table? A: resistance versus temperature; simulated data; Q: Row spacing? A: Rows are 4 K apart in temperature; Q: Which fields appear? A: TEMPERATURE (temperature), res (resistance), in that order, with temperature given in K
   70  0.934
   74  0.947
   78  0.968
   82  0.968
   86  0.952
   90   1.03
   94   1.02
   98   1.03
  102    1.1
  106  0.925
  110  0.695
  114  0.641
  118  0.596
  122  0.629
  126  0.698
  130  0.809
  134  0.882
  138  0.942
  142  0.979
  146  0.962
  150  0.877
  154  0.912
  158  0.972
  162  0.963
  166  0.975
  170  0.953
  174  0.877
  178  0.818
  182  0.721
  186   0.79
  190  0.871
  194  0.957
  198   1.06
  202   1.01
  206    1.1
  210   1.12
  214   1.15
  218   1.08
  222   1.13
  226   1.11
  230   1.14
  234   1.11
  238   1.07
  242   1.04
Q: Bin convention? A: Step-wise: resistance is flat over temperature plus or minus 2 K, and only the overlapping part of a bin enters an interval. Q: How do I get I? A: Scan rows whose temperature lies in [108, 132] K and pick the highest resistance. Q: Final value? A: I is 0.809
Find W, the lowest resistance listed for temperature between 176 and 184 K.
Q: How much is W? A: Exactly 0.721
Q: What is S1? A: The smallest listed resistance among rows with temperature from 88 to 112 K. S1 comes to 0.695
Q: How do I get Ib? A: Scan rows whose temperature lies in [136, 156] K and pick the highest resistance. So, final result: 0.979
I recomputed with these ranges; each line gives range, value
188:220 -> 1.15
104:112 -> 0.925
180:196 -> 0.957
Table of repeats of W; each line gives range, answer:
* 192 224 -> 0.957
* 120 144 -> 0.629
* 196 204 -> 1.01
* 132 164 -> 0.877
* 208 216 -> 1.12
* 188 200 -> 0.871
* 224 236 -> 1.11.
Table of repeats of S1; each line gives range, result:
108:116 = 0.641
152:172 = 0.912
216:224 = 1.08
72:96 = 0.947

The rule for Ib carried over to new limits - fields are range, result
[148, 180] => 0.975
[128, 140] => 0.942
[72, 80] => 0.968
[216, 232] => 1.14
